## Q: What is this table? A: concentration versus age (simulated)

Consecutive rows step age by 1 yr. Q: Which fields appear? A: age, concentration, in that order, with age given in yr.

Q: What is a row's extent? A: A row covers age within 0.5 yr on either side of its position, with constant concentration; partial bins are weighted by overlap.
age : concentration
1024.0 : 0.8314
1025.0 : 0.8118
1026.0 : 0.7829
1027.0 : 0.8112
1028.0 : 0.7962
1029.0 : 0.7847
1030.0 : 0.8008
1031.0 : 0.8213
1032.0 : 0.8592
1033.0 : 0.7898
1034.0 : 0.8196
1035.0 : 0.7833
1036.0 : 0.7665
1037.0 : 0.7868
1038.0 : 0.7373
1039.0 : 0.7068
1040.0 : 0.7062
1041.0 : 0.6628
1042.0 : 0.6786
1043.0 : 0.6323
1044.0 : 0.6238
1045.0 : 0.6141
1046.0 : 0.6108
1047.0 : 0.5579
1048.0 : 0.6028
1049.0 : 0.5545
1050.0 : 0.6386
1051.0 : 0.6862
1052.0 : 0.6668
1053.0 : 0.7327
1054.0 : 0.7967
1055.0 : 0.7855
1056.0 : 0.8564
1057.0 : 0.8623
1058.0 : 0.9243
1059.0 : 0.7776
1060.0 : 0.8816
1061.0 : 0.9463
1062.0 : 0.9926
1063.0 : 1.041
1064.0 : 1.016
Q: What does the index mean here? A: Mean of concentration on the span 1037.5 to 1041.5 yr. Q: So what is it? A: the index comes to 0.703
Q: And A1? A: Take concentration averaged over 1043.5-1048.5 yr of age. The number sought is 0.602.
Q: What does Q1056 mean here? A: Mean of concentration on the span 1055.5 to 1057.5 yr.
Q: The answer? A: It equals 0.859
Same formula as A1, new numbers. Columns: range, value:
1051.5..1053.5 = 0.7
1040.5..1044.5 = 0.649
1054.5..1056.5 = 0.821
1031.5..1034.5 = 0.823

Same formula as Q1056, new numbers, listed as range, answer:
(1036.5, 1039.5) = 0.744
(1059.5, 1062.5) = 0.94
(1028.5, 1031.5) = 0.802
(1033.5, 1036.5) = 0.79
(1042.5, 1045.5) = 0.623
